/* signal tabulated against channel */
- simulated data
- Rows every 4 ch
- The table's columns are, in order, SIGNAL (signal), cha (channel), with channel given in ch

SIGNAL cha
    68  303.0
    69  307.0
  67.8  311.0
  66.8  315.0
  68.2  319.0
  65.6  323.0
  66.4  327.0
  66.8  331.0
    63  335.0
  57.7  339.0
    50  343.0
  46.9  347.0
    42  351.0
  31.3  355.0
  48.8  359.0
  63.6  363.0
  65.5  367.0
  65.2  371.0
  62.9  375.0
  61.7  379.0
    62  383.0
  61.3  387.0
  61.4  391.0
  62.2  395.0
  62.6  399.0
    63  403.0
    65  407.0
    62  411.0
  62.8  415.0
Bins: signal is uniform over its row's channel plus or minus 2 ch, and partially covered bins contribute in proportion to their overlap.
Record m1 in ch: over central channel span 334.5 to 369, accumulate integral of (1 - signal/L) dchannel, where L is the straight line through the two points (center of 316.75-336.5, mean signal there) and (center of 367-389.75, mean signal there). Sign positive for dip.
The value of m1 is 6.9 ch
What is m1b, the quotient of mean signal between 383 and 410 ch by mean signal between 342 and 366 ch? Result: 1.31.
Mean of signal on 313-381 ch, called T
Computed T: 58.4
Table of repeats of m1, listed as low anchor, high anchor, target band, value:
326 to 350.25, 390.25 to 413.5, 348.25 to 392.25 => 2.59 ch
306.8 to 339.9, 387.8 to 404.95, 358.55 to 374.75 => 0.38 ch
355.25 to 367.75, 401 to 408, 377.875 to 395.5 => -0.47 ch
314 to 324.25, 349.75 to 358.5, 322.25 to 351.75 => -2.91 ch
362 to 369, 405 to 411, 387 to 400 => 0.47 ch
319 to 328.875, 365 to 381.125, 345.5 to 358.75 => 4.89 ch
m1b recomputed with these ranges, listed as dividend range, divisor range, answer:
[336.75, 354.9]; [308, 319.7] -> 0.70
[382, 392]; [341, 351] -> 1.30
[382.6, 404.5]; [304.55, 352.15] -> 1.01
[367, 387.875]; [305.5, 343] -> 0.97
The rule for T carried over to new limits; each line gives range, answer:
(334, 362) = 48.6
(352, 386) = 57.3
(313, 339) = 65.5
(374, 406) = 62.2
